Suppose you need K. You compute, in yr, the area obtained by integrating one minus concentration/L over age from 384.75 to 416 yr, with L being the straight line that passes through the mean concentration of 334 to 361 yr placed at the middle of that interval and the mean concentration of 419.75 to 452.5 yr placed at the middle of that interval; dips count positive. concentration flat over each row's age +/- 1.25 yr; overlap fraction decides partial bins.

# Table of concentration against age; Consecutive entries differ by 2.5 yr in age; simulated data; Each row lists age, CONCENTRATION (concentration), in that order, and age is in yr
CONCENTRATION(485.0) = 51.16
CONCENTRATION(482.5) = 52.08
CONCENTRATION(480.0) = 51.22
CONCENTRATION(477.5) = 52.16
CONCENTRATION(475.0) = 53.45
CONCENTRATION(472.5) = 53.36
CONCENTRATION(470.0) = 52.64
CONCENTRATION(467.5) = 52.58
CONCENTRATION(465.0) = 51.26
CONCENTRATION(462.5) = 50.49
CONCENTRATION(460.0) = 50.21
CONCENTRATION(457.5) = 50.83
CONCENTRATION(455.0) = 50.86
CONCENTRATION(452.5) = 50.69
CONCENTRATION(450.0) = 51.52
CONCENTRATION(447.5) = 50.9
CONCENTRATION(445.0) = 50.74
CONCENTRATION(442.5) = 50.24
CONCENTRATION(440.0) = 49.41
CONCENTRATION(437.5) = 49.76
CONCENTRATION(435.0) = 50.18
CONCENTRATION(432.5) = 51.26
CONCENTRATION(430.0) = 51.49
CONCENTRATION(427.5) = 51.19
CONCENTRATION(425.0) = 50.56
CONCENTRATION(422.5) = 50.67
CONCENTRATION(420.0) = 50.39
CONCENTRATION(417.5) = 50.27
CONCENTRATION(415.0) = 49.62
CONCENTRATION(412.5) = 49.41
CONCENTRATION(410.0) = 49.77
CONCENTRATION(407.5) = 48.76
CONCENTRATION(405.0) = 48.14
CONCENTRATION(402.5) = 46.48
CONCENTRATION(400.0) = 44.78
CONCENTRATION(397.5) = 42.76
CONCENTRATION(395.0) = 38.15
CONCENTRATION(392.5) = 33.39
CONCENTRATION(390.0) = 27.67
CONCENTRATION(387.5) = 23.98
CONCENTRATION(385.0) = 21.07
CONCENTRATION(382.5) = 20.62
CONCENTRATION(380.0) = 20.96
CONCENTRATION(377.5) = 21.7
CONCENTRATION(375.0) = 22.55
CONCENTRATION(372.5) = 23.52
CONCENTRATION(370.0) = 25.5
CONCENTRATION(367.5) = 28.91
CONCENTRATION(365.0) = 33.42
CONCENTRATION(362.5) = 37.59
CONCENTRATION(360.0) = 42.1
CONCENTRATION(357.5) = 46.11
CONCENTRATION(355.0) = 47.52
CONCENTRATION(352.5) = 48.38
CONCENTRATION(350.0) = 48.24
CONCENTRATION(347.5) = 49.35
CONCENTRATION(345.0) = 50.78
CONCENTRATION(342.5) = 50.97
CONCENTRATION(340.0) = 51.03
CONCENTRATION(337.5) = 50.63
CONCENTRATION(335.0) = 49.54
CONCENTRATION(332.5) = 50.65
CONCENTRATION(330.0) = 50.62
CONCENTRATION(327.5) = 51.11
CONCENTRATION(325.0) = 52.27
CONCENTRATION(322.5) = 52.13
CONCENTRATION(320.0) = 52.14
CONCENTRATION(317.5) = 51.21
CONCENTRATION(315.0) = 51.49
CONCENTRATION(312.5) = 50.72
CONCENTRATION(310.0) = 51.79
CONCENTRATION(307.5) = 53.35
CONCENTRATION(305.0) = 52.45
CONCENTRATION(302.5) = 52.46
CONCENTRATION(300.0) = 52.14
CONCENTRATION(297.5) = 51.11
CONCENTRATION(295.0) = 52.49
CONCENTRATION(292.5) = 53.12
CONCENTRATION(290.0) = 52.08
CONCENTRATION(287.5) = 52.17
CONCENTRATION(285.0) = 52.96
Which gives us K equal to 5.7 yr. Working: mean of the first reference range 48.7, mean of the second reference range 50.6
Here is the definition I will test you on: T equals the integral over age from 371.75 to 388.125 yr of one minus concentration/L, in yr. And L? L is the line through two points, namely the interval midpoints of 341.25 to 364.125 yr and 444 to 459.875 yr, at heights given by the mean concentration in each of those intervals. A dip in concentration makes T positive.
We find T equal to 8.9 yr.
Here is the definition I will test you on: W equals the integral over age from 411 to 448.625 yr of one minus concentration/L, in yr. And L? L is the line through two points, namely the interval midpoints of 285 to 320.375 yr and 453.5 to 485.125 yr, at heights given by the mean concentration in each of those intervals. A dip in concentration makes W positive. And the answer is 1.02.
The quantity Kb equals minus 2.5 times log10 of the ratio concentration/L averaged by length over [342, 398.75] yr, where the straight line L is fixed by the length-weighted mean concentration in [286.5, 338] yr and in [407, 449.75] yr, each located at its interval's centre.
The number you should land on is 0.42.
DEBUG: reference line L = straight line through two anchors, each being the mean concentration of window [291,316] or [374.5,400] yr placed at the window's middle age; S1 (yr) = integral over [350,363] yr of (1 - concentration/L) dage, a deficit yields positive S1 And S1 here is -2.8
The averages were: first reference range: 52.1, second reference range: 28.3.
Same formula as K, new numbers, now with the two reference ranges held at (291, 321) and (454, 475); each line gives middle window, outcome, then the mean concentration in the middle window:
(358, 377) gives 7.7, 30.8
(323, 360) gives 1.7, 49.6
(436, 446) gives 0.3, 50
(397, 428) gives 1.8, 48.8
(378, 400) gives 9.6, 29.3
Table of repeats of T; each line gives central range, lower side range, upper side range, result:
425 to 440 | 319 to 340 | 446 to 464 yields 0.1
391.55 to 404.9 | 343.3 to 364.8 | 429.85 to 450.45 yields 1.8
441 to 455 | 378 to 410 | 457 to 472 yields -0.9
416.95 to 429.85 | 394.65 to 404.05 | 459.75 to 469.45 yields -1.2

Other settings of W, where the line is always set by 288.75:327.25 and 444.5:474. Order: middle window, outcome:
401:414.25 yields 0.8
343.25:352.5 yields 0.4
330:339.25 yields 0.3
